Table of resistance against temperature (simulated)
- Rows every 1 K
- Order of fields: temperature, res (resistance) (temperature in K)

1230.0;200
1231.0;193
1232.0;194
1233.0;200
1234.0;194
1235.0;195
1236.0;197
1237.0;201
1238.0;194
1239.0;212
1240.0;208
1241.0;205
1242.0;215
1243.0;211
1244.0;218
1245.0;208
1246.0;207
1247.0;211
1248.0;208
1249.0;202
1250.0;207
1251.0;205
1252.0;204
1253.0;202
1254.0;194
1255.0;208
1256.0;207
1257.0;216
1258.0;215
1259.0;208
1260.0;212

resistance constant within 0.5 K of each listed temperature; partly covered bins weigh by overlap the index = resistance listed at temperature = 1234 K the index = 194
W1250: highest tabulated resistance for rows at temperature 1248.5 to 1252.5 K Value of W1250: 207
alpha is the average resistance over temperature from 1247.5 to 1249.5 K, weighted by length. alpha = 205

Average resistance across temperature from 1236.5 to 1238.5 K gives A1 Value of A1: 198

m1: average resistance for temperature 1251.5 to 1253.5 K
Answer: 203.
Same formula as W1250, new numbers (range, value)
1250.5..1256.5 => 208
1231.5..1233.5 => 200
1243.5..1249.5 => 218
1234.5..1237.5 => 201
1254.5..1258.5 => 216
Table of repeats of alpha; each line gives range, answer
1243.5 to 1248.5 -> 210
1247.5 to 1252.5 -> 205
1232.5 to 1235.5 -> 196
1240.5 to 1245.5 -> 211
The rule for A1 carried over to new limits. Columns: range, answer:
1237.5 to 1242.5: 207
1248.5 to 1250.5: 204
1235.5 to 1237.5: 199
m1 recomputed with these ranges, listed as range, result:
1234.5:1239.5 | 200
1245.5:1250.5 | 207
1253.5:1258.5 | 208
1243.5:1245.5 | 213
